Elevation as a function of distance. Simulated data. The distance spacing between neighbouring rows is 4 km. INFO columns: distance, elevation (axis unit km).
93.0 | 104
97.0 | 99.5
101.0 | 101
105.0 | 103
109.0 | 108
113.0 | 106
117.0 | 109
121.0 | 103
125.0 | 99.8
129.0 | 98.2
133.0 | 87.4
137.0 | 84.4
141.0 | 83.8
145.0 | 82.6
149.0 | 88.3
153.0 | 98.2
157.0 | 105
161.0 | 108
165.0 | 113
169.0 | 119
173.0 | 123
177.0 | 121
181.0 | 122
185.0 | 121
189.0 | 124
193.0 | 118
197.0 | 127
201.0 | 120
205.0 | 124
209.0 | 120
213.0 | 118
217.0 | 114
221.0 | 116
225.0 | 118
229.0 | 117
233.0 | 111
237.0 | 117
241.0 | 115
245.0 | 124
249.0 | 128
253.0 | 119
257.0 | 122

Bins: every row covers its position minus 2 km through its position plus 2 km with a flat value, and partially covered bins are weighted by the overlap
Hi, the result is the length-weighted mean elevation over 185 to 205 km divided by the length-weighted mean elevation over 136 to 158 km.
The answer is 1.36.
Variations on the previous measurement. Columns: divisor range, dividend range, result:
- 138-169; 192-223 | 1.22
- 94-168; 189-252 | 1.20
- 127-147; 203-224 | 1.36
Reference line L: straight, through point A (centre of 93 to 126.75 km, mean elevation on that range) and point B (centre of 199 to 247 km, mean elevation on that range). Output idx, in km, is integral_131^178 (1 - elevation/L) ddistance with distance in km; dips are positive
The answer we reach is 3.8 km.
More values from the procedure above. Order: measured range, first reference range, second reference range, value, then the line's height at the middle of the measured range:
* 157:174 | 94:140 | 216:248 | -1.12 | 107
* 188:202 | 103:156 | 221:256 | -1.60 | 110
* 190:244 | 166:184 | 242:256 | 1.63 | 122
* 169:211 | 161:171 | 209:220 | -2.29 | 116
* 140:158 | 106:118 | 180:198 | 3.65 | 114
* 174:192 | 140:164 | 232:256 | -3.17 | 104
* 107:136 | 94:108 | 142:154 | -1.48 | 96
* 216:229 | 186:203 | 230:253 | 0.42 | 120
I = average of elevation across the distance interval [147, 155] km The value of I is 93.2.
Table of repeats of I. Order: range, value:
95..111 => 103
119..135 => 97.1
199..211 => 121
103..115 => 106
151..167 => 106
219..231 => 117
